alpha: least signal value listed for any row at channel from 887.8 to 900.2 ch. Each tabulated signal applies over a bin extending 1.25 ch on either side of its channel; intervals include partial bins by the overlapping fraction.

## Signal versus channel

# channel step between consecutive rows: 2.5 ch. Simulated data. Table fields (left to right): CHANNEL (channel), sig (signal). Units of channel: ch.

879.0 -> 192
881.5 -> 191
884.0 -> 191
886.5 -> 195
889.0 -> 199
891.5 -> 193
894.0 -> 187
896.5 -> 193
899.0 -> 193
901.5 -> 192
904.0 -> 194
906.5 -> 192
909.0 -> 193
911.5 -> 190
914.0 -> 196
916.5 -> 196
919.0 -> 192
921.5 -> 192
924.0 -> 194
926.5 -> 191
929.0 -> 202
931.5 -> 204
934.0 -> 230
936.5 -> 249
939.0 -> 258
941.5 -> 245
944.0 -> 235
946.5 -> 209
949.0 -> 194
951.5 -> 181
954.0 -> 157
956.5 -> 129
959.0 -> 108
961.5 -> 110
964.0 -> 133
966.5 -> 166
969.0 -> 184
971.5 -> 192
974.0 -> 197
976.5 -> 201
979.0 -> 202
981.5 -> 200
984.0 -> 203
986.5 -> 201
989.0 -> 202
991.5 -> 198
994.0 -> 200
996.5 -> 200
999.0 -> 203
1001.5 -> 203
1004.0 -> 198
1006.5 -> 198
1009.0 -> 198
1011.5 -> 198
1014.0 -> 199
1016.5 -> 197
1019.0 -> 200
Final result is 187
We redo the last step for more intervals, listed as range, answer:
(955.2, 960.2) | 108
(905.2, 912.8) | 190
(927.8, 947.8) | 202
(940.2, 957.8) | 129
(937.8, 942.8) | 245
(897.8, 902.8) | 192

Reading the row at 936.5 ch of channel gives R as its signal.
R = 249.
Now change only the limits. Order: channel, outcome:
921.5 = 192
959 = 108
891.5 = 193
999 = 203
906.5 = 192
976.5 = 201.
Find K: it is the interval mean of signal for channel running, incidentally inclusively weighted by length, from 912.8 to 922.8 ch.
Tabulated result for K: 194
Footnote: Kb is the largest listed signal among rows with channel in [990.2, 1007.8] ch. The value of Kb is 203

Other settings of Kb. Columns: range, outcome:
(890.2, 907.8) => 194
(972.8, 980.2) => 202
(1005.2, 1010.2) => 198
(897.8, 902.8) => 193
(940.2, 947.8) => 245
